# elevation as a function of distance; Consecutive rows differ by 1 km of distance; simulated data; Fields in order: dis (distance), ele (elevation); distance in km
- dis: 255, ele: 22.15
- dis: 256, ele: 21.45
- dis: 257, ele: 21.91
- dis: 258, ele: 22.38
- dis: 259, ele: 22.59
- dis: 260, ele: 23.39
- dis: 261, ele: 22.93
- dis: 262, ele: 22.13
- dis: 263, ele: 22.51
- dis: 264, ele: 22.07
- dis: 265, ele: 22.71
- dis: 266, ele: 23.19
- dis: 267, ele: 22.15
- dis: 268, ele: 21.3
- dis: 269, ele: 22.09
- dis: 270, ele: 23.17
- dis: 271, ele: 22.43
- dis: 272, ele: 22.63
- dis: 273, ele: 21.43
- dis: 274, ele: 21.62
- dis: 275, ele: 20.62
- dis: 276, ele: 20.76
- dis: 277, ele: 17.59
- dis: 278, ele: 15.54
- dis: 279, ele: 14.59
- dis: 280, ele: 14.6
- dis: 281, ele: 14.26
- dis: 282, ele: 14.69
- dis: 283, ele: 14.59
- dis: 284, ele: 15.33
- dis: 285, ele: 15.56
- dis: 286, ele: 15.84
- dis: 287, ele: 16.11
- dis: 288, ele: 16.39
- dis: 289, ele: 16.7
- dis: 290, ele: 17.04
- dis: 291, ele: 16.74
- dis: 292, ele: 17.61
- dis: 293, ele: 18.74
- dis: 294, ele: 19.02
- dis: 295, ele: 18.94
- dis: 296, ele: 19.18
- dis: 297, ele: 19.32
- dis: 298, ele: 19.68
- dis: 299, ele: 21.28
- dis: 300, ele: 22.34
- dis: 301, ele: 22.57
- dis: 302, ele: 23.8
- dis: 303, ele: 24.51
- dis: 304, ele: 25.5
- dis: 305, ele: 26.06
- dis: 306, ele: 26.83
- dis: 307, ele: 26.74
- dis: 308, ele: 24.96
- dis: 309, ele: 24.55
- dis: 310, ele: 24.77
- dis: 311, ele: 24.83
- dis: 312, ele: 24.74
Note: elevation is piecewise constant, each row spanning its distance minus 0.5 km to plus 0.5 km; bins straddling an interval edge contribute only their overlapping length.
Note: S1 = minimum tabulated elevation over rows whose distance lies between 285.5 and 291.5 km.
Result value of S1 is 15.84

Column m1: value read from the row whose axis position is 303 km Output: 24.51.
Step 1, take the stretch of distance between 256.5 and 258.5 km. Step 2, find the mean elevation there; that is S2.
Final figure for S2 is 22.1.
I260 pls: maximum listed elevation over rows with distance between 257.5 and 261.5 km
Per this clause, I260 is 23.39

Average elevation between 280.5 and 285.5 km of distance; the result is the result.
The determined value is 14.9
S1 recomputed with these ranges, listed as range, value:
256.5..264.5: 21.91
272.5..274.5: 21.43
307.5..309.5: 24.55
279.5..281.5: 14.26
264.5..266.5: 22.71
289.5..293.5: 16.74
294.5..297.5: 18.94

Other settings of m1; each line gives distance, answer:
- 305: 26.06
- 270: 23.17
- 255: 22.15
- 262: 22.13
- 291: 16.74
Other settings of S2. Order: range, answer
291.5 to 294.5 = 18.5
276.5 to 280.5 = 15.6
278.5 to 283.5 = 14.5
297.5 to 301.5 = 21.5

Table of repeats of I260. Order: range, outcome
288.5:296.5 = 19.18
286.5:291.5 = 17.04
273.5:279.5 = 21.62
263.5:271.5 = 23.19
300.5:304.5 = 25.5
